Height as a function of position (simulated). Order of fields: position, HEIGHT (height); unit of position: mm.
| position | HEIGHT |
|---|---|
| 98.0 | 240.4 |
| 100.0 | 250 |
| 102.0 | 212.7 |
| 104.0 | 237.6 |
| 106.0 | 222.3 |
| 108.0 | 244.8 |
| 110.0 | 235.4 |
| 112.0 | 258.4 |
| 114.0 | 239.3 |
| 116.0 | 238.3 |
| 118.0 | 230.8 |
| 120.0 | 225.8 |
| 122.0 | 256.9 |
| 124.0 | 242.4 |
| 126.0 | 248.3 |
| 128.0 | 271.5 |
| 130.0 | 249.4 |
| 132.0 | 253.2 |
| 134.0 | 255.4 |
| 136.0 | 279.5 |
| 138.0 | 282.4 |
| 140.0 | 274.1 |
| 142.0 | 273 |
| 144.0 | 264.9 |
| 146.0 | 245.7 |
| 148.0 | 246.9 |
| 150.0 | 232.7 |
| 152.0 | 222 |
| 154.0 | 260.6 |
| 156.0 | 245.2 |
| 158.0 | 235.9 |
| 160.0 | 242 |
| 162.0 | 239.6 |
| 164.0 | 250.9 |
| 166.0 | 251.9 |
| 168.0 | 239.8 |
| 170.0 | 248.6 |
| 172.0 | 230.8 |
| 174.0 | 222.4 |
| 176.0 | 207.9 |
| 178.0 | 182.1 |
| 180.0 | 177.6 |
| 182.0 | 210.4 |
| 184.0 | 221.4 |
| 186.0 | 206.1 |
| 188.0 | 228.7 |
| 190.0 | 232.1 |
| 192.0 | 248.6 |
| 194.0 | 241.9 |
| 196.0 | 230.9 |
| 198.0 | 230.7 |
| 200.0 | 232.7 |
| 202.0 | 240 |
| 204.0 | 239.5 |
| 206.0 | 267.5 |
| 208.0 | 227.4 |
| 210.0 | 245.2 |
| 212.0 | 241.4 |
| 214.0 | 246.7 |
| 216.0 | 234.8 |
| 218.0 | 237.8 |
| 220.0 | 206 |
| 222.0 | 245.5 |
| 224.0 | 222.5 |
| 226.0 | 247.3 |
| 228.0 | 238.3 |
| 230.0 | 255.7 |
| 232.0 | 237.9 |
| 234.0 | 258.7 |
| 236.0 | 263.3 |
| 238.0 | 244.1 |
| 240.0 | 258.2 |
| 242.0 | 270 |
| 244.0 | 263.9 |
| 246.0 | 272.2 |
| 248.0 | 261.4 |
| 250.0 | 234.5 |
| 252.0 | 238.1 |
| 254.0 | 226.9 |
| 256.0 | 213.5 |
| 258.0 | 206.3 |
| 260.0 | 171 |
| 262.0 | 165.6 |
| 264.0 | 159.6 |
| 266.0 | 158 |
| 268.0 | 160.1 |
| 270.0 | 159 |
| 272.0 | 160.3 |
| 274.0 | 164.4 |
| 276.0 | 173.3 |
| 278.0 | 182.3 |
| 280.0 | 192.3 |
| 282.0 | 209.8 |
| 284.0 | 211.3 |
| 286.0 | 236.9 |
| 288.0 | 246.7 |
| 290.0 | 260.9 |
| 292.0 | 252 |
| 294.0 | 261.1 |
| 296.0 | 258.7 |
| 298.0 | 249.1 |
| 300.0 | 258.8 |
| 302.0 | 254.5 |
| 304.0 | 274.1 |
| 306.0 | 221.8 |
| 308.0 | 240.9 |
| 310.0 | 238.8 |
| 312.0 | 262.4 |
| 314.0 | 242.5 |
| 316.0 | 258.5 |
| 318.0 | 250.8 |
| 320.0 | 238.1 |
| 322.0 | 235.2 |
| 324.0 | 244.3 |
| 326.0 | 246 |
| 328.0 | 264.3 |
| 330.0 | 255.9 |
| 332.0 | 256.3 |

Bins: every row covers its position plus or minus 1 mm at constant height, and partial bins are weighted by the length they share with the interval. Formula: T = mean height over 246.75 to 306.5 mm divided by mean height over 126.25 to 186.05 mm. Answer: 0.89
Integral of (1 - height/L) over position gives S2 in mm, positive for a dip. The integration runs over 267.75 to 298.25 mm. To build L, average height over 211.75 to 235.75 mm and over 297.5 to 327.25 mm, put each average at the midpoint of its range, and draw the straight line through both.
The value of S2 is 4.2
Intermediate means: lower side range 240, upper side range 248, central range 211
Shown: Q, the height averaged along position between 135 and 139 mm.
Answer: 281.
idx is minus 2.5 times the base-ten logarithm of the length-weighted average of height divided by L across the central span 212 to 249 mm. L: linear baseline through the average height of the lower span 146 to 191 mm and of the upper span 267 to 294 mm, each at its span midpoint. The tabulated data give -0.16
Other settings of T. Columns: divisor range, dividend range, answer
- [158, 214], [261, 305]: 0.91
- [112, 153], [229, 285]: 0.85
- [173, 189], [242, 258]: 1.18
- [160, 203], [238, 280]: 0.90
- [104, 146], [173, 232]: 0.91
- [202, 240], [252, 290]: 0.79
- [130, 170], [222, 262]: 0.95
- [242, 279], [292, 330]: 1.25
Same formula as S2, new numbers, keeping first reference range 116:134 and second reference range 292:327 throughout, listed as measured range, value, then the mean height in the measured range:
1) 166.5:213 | 3.6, 229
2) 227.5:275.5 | 6.0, 218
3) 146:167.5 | 0.4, 243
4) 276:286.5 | 2.0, 202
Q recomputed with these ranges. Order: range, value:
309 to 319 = 251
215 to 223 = 231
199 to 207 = 245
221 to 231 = 242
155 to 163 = 241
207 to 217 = 239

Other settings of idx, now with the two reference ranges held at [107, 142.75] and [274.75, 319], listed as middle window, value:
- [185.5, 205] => 0.06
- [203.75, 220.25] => 0.02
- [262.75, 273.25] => 0.44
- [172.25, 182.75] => 0.22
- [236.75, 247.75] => -0.08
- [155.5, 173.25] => 0.03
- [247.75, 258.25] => 0.06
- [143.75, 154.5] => 0.03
